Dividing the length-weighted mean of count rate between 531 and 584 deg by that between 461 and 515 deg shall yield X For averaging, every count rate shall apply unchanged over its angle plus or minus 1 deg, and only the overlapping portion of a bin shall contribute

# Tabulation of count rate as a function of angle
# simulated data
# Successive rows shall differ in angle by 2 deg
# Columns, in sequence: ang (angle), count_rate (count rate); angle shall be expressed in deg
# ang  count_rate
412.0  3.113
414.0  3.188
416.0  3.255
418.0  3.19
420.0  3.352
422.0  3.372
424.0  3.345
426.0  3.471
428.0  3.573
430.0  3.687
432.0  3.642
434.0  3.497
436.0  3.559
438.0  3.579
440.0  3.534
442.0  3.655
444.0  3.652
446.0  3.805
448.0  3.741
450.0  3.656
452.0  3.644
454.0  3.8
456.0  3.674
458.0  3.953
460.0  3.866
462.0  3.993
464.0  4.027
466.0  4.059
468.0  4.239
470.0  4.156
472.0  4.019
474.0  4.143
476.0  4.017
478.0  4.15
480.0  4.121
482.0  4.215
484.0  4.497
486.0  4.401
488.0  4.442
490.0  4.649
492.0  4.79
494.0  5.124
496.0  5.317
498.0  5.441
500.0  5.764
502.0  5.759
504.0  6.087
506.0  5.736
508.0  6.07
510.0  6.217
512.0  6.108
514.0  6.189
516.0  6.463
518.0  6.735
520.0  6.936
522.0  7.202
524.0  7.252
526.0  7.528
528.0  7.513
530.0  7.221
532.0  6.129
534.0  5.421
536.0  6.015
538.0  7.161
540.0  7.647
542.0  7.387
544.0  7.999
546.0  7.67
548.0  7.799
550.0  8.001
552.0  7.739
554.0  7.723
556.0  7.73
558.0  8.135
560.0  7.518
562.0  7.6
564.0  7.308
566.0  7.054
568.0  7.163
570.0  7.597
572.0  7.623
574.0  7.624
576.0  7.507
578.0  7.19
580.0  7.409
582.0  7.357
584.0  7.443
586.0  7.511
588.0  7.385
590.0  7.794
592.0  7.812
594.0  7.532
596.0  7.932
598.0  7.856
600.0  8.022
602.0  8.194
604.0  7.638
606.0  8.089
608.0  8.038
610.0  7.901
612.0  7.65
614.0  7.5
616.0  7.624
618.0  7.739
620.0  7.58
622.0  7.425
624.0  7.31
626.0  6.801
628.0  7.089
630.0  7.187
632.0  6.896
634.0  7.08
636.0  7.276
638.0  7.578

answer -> 1.51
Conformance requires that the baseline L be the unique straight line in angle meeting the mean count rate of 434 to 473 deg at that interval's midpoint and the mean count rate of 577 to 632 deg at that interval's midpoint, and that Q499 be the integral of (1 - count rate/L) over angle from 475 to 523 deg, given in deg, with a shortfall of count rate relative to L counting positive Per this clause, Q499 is -4.3 deg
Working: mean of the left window 3.81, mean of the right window 7.58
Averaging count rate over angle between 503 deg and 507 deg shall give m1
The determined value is 5.91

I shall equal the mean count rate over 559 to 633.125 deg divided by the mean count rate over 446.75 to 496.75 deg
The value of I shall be 1.80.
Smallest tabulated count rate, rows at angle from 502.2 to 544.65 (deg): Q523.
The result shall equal 5.421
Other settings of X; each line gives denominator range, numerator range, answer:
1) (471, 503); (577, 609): 1.65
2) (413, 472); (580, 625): 2.10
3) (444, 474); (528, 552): 1.84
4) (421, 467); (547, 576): 2.06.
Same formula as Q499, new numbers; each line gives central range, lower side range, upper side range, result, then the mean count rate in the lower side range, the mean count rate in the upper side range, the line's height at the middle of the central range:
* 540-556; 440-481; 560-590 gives -2.8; 3.91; 7.43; 6.6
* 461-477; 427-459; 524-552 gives 1.9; 3.67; 7.21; 4.64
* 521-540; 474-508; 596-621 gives -3.2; 4.92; 7.82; 5.9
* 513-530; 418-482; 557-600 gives -3.2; 3.77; 7.55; 5.87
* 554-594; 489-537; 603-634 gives -3.5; 6.15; 7.48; 6.92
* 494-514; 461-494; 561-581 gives -2.5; 4.27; 7.41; 5.16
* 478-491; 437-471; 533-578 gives 1.4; 3.83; 7.42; 4.91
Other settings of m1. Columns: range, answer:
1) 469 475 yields 4.11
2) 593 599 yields 7.77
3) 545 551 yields 7.82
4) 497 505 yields 5.76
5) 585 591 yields 7.56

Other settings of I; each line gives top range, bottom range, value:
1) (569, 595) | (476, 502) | 1.58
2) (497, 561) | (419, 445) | 1.95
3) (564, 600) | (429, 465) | 2.02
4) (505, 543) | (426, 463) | 1.81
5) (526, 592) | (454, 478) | 1.84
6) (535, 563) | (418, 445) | 2.15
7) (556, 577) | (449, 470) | 1.93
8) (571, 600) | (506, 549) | 1.11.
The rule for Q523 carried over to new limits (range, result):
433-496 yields 3.497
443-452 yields 3.644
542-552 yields 7.387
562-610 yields 7.054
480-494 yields 4.121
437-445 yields 3.534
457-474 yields 3.866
